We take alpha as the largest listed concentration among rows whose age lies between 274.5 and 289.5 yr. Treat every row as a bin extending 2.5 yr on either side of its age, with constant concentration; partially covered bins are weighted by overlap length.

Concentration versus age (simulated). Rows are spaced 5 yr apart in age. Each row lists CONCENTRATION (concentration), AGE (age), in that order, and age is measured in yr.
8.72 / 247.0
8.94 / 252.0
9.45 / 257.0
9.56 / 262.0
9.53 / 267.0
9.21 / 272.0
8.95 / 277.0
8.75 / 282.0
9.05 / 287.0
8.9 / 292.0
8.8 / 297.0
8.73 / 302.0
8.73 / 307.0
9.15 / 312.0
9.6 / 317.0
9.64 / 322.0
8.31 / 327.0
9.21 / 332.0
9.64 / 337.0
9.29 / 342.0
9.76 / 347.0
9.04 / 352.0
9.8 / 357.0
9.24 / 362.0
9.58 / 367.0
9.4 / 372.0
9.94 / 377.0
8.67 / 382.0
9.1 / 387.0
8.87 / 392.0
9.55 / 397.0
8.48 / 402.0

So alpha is 9.05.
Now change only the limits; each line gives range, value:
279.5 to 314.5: 9.15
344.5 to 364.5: 9.8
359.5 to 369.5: 9.58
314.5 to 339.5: 9.64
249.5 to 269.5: 9.56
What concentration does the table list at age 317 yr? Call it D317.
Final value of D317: 9.6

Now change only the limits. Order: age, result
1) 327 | 8.31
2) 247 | 8.72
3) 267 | 9.53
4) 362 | 9.24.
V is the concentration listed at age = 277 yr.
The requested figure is 8.95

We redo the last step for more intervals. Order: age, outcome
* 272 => 9.21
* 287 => 9.05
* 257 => 9.45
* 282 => 8.75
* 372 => 9.4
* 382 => 8.67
